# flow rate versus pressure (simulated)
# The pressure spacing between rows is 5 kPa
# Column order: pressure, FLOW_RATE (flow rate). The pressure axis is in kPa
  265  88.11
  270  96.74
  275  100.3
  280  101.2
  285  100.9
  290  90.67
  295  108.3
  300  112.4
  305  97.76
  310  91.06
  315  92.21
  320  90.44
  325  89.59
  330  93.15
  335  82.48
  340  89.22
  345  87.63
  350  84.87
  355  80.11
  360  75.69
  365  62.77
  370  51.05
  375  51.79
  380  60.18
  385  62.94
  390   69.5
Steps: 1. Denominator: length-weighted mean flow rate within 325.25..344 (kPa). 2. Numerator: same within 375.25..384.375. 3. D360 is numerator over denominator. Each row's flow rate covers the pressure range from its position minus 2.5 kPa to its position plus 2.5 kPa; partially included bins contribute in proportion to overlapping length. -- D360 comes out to 0.66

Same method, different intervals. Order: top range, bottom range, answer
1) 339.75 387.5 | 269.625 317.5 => 0.70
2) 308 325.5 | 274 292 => 0.93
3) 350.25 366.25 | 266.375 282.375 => 0.76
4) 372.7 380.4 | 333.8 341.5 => 0.64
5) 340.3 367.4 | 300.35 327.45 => 0.84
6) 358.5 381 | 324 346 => 0.67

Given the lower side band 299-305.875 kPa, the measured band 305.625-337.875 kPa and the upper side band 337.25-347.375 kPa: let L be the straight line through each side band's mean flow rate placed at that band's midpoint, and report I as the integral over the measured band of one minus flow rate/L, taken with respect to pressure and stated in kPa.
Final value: 2.2 kPa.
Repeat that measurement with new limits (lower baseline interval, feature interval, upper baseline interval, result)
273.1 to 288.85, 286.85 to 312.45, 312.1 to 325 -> -1.2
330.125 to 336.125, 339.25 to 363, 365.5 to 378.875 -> -3.7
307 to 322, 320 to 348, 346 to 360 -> -0.6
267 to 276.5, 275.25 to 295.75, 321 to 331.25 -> -0.8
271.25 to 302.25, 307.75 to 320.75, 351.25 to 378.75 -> -0.4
